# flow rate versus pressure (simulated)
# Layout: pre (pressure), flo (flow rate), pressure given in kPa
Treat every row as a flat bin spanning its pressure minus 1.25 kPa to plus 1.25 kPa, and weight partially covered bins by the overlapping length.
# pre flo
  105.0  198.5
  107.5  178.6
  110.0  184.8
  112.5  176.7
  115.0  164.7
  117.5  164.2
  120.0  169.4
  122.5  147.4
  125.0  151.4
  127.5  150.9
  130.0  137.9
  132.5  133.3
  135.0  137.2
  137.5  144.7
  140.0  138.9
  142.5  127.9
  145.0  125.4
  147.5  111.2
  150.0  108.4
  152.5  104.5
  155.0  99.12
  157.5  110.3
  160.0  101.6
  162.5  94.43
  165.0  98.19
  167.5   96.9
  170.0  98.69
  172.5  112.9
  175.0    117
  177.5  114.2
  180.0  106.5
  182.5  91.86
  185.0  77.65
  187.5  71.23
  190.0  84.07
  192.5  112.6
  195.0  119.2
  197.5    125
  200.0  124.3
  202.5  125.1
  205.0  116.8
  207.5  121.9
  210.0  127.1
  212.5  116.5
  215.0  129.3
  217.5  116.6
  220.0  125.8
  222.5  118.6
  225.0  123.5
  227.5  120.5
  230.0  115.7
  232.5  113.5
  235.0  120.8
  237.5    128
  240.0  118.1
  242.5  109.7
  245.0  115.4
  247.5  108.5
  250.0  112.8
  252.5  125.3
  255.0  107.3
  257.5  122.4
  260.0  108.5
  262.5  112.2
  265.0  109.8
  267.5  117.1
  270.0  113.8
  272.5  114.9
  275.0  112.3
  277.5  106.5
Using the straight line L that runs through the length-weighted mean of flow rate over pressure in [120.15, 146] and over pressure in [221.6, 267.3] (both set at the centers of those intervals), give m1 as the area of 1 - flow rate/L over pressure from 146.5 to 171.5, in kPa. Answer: 6.1 kPa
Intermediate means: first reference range 141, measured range 102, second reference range 116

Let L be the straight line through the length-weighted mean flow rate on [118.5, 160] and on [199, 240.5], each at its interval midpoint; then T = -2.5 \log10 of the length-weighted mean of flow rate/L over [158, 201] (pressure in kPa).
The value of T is 0.22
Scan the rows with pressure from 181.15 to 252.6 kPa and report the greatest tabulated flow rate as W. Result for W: 129.3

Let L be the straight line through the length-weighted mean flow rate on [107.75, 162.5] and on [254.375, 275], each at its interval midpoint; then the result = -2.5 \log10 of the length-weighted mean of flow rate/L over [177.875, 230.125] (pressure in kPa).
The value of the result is 0.11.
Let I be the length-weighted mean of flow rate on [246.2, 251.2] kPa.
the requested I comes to 111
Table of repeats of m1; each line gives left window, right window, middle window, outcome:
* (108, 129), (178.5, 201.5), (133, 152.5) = 2.3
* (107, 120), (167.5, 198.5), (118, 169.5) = 6.7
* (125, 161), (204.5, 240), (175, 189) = 3.3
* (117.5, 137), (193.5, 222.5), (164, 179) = 3.1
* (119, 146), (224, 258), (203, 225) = 0.3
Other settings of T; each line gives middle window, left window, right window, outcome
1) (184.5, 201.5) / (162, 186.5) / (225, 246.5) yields 0.03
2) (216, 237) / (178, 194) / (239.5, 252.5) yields -0.13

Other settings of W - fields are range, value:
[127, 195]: 150.9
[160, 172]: 101.6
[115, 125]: 169.4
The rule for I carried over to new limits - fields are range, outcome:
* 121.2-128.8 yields 150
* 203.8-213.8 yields 121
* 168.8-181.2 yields 110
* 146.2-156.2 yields 106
